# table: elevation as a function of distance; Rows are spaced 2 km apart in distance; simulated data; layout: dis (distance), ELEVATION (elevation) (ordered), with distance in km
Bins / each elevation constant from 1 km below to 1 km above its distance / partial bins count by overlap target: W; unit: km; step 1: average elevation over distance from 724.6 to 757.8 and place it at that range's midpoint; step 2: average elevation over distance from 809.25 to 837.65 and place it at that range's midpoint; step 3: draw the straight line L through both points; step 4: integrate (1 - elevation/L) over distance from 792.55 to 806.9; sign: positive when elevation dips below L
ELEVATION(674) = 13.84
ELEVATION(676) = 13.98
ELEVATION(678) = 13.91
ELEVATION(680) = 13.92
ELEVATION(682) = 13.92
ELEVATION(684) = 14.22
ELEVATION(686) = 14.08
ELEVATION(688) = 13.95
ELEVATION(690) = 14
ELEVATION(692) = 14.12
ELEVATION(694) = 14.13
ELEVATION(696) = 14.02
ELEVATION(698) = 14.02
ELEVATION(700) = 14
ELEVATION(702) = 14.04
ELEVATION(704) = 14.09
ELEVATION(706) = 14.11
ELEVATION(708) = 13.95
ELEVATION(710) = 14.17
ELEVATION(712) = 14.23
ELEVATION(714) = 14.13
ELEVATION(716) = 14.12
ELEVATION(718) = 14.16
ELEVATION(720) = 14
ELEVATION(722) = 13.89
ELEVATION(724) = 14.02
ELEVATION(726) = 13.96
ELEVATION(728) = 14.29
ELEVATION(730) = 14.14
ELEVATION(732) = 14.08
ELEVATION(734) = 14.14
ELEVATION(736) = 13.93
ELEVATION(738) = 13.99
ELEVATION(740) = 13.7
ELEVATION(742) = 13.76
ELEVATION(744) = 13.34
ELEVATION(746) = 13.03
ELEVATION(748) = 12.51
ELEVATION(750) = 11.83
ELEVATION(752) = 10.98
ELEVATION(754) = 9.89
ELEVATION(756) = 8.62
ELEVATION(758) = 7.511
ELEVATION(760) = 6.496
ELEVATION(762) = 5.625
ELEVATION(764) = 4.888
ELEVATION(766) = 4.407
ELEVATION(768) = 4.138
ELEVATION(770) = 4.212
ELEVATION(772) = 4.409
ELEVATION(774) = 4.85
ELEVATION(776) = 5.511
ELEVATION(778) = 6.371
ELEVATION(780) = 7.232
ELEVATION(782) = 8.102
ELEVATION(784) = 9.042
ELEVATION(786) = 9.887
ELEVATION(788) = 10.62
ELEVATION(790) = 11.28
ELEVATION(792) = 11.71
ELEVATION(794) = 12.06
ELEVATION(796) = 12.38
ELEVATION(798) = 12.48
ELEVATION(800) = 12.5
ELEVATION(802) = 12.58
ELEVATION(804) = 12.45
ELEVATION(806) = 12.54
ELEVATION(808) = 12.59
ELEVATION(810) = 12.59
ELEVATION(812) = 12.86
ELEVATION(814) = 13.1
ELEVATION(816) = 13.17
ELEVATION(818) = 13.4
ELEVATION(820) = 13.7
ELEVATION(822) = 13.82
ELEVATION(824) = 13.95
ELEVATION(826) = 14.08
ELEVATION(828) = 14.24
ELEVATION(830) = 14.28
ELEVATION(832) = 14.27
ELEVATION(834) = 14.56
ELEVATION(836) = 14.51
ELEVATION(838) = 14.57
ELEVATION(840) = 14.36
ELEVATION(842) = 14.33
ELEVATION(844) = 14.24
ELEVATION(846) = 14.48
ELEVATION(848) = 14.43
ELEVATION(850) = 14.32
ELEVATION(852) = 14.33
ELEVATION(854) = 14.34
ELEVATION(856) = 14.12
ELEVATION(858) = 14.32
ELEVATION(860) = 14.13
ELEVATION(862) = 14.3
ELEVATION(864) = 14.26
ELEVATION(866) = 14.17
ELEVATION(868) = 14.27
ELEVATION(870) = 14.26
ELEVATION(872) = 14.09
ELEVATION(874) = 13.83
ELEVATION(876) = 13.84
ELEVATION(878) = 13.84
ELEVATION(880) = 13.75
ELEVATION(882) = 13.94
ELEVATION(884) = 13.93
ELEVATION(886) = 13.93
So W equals 1.2 km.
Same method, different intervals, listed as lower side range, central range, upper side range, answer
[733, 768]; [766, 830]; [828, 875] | 8.8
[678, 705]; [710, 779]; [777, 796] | 6.7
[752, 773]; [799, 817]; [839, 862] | -4.0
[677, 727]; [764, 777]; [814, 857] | 8.7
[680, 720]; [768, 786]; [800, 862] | 9.8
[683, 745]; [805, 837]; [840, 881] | 1.2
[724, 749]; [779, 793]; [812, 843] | 4.2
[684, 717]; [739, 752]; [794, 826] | 0.7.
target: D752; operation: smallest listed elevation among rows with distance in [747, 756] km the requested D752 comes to 8.62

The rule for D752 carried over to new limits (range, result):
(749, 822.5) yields 4.138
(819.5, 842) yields 13.7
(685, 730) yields 13.89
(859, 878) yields 13.83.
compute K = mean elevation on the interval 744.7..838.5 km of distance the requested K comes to 10.6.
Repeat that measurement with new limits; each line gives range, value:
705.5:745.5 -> 14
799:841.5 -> 13.5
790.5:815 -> 12.5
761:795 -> 7.31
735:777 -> 8.93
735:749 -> 13.5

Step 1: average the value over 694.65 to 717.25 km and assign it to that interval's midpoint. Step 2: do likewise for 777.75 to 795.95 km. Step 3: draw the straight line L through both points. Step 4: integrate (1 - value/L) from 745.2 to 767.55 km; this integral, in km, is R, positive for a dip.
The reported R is 5.8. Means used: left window 14.1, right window 9.87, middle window 8.56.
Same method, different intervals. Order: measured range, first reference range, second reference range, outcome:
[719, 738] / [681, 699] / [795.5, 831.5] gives -0.4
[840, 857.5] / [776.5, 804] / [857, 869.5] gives -1.1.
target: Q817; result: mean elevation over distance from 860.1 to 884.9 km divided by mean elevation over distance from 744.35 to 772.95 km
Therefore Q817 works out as 1.8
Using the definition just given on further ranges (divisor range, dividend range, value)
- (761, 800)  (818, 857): 1.79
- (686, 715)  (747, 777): 0.50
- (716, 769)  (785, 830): 1.11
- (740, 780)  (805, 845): 1.69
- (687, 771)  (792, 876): 1.13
